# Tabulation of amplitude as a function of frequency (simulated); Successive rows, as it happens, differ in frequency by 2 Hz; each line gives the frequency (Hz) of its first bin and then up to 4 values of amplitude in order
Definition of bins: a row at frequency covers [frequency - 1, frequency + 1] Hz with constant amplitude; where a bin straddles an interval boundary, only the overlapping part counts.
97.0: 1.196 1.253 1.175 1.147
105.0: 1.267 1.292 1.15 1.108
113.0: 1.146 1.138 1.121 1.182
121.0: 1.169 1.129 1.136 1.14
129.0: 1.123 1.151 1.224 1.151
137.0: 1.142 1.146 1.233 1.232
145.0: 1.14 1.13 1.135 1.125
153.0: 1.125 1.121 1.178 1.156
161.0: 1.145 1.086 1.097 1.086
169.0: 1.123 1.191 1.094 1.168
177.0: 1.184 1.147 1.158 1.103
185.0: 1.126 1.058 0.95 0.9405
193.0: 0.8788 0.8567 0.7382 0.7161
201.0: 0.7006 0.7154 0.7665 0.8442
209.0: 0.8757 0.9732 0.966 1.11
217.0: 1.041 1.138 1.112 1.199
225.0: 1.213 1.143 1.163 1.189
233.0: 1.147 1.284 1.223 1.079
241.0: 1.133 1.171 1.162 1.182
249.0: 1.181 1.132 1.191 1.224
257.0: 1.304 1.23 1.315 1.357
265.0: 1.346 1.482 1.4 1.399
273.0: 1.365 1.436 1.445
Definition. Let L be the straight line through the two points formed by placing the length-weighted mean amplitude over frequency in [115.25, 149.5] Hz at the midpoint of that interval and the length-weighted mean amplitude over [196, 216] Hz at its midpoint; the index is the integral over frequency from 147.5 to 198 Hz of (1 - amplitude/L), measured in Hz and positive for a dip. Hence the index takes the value -4.9 Hz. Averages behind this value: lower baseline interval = 1.16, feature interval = 1.08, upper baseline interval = 0.841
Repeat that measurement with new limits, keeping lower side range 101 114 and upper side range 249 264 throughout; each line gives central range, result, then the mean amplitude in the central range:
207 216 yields 1.9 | 0.966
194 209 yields 5.6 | 0.77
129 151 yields 0.6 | 1.16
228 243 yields 0.8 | 1.17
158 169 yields 0.8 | 1.11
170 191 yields 1.8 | 1.11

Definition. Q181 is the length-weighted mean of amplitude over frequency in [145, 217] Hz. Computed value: 1.02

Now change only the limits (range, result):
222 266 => 1.21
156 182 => 1.14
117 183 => 1.15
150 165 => 1.13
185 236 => 0.991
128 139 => 1.16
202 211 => 0.82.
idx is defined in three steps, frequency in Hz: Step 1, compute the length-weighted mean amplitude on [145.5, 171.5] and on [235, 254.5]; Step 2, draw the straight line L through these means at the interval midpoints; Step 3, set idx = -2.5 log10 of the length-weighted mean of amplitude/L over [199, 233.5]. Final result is 0.15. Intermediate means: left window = 1.13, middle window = 1.01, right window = 1.17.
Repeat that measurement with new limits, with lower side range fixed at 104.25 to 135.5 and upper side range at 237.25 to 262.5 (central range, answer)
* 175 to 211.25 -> 0.25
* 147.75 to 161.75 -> 0.03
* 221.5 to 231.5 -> 0.01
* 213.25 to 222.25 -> 0.09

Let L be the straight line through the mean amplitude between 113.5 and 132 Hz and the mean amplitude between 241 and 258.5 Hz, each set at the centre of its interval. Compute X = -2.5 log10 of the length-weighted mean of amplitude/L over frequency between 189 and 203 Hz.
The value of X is 0.40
